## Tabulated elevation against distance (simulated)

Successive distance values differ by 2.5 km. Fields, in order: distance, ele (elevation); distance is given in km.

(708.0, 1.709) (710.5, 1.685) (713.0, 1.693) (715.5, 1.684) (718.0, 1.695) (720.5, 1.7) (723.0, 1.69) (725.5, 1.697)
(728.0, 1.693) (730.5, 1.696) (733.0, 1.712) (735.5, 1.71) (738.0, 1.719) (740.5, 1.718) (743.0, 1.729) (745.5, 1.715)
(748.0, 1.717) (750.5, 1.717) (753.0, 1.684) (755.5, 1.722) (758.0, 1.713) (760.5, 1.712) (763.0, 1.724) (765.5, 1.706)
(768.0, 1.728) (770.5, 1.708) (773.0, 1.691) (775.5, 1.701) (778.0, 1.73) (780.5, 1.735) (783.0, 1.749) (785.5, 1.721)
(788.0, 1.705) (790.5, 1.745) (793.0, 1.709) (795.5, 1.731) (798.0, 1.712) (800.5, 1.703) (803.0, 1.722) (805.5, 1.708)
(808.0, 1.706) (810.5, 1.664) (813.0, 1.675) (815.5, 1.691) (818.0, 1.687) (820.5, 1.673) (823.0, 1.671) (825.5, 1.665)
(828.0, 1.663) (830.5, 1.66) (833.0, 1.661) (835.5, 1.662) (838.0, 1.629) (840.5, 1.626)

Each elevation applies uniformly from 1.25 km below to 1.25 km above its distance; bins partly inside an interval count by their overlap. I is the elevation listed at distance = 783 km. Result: 1.749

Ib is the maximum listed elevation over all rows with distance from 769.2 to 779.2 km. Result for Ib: 1.73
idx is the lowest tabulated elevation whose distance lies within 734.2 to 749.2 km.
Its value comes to 1.71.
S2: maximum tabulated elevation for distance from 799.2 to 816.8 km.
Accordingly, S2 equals 1.722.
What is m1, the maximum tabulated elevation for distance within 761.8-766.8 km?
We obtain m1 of 1.724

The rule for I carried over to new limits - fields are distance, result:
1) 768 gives 1.728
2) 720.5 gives 1.7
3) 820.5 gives 1.673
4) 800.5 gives 1.703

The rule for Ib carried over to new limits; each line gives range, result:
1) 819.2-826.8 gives 1.673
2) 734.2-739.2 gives 1.719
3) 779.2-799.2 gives 1.749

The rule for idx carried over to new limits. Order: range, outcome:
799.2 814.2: 1.664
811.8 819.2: 1.675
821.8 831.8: 1.66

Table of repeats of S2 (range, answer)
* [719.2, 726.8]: 1.7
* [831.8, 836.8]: 1.662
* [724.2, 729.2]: 1.697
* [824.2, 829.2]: 1.665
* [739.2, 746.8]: 1.729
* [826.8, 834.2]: 1.663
